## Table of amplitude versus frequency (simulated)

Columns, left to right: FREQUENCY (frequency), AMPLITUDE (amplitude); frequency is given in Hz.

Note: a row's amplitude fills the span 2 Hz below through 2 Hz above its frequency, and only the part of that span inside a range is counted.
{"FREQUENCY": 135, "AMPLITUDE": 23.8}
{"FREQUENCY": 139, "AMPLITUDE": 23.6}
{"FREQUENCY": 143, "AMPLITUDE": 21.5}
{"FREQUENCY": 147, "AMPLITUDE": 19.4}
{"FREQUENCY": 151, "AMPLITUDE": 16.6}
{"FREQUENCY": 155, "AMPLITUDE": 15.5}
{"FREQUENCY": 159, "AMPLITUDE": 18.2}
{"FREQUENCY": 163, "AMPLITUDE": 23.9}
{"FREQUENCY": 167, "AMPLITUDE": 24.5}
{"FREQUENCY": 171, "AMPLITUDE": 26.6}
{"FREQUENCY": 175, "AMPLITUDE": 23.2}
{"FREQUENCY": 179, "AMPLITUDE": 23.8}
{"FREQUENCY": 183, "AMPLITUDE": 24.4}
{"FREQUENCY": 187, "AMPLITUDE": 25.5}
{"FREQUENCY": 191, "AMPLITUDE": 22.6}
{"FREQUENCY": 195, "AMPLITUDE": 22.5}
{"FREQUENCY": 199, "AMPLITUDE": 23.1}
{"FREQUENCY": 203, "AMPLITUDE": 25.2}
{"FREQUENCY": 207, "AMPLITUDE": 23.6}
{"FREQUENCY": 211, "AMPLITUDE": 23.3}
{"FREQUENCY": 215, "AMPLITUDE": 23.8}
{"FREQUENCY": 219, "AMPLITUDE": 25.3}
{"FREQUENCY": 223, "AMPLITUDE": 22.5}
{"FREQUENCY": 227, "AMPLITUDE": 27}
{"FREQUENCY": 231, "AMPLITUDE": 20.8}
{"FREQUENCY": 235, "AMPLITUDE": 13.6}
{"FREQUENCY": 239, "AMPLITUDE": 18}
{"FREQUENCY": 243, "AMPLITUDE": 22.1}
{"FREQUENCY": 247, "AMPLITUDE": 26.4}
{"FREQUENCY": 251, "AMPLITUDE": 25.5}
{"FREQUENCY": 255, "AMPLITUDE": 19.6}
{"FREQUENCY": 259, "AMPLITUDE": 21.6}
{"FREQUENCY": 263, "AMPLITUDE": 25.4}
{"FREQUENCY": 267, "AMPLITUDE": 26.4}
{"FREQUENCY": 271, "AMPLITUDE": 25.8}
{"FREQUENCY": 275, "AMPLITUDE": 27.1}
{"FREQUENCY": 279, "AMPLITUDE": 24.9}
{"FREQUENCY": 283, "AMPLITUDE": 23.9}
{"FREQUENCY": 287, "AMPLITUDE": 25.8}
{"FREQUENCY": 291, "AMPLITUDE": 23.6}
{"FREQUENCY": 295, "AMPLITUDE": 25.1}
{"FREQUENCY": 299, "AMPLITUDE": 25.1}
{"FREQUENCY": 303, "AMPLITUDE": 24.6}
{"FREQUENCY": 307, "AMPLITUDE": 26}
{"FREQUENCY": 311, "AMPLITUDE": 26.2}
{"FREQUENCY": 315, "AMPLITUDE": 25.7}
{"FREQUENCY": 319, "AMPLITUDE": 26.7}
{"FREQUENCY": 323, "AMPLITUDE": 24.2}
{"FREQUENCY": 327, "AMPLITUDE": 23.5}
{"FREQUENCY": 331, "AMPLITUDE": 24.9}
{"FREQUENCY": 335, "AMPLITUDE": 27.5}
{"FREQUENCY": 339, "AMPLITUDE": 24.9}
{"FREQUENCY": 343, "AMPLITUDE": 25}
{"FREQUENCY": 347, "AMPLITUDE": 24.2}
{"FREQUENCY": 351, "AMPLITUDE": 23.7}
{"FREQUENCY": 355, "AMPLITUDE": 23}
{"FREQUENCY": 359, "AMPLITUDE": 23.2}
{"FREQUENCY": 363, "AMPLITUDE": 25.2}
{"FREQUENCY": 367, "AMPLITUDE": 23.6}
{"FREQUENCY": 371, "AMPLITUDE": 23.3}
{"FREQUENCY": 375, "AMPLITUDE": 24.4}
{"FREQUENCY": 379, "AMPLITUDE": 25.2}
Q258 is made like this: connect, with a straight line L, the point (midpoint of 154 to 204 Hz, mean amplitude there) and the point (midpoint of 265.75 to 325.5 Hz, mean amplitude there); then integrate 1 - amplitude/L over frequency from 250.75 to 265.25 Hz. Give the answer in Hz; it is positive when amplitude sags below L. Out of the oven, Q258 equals 1.1 Hz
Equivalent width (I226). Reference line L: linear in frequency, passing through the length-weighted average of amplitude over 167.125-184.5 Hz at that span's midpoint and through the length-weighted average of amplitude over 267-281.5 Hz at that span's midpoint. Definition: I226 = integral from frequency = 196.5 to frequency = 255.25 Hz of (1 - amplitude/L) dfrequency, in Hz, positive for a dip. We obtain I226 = 5.8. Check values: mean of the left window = 24.5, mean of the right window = 25.9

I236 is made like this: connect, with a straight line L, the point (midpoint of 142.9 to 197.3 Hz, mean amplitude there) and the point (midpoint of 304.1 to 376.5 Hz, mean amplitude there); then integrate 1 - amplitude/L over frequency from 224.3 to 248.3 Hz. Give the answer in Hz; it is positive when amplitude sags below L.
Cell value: 2.0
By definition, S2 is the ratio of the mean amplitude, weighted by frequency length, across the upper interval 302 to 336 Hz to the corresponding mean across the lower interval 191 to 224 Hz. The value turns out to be 1.08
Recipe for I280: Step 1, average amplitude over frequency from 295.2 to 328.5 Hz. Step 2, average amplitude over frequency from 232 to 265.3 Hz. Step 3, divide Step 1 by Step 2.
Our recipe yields 1.2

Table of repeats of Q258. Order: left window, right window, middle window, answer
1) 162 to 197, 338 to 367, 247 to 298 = -1.1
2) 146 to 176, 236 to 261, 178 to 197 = -2.3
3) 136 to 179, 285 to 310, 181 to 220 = -2.3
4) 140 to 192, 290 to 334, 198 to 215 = -0.7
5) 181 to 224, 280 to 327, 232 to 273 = 3.5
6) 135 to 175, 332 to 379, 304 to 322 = -1.7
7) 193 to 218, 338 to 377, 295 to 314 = -1.2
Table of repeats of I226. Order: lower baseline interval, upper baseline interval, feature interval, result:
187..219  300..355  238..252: 0.6 Hz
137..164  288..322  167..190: -4.3 Hz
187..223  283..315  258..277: -0.6 Hz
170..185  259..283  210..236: 2.3 Hz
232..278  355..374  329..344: -1.3 Hz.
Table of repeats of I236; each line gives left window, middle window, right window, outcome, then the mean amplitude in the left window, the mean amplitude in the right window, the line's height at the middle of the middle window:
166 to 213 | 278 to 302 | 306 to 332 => 0.3 Hz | 24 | 25.3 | 25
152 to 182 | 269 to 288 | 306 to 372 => -1.3 Hz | 22.1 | 24.8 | 23.8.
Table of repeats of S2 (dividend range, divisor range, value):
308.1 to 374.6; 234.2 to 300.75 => 1.04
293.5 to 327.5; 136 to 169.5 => 1.23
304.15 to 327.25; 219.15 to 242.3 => 1.22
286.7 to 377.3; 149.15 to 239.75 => 1.10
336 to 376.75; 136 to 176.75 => 1.13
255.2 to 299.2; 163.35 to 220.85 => 1.03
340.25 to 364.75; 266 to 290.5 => 0.94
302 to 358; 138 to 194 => 1.13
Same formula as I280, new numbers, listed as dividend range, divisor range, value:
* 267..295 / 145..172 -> 1.24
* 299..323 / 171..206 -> 1.07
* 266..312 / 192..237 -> 1.11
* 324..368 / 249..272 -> 1.02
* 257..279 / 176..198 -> 1.06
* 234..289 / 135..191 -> 1.06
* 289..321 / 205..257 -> 1.13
